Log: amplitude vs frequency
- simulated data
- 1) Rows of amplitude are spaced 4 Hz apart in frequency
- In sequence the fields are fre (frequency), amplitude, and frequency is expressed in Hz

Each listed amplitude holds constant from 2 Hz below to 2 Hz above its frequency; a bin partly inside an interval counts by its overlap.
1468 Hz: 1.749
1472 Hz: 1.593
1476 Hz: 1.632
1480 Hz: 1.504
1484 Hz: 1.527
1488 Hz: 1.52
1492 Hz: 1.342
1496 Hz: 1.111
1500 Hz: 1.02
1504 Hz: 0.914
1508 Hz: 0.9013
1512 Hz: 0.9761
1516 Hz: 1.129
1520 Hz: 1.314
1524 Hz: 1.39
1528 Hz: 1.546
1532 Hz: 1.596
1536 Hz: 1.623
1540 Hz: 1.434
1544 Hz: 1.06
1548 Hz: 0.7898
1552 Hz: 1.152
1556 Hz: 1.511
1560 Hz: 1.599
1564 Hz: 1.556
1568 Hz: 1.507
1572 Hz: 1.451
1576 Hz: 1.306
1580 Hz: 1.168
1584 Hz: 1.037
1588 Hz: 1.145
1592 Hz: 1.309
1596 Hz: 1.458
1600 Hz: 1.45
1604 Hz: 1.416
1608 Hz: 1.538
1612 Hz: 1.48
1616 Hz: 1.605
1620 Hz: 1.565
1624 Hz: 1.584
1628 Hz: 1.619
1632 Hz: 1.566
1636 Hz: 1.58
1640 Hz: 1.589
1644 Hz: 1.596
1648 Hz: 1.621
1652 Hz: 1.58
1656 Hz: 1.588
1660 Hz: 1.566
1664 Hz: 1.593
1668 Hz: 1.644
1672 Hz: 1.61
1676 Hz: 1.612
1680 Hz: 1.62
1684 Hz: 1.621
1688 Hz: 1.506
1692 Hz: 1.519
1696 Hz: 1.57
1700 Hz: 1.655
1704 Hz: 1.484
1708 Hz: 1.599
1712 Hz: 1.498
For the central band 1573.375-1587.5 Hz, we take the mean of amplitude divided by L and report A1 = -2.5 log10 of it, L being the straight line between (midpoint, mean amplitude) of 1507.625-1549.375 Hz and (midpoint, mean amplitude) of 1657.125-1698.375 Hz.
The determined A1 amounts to 0.17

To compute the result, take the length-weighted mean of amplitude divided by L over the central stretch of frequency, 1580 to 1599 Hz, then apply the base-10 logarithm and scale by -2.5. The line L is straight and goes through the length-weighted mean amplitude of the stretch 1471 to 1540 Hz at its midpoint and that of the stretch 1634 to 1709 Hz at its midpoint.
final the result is 0.18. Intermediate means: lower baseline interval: 1.33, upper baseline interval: 1.59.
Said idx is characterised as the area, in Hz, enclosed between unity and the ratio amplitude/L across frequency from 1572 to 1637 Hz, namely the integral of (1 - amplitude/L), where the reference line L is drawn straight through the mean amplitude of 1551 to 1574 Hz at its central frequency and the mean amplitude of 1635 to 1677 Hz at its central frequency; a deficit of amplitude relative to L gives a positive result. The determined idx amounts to 4.6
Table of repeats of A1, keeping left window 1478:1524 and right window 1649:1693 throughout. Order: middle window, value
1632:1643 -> -0.05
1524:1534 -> -0.20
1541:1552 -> 0.28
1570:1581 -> 0.05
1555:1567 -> -0.16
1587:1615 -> 0.02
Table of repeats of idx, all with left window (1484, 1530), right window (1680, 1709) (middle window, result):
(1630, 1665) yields -2.6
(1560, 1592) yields 0.3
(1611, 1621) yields -1.0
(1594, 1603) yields -0.4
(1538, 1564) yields 0.3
